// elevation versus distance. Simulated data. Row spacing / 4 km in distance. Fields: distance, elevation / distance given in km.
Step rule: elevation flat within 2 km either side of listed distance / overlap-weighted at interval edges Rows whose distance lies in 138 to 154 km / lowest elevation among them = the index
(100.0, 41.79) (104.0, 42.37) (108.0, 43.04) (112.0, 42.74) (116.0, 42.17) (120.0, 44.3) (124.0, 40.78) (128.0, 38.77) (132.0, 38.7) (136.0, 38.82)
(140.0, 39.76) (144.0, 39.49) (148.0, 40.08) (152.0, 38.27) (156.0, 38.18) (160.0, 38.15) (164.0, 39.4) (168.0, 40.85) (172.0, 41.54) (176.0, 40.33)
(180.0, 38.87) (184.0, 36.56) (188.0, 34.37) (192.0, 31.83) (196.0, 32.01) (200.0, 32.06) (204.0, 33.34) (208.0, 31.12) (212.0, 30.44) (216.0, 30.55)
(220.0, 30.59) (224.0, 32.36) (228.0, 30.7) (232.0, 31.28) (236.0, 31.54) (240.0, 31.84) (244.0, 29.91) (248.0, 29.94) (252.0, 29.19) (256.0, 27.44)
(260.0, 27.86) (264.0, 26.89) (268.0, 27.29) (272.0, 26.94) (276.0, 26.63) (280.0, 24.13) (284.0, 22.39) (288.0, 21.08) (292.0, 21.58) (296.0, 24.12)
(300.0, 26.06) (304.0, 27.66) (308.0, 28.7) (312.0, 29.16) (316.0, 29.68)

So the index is 38.27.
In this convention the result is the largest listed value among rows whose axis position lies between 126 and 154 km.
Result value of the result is 40.08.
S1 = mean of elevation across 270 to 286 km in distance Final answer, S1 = 25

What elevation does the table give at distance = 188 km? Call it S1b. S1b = 34.37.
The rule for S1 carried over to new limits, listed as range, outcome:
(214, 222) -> 30.6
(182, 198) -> 33.7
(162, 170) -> 40.1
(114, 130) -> 41.5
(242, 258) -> 29.1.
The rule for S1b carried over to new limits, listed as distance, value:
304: 27.66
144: 39.49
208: 31.12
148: 40.08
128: 38.77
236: 31.54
